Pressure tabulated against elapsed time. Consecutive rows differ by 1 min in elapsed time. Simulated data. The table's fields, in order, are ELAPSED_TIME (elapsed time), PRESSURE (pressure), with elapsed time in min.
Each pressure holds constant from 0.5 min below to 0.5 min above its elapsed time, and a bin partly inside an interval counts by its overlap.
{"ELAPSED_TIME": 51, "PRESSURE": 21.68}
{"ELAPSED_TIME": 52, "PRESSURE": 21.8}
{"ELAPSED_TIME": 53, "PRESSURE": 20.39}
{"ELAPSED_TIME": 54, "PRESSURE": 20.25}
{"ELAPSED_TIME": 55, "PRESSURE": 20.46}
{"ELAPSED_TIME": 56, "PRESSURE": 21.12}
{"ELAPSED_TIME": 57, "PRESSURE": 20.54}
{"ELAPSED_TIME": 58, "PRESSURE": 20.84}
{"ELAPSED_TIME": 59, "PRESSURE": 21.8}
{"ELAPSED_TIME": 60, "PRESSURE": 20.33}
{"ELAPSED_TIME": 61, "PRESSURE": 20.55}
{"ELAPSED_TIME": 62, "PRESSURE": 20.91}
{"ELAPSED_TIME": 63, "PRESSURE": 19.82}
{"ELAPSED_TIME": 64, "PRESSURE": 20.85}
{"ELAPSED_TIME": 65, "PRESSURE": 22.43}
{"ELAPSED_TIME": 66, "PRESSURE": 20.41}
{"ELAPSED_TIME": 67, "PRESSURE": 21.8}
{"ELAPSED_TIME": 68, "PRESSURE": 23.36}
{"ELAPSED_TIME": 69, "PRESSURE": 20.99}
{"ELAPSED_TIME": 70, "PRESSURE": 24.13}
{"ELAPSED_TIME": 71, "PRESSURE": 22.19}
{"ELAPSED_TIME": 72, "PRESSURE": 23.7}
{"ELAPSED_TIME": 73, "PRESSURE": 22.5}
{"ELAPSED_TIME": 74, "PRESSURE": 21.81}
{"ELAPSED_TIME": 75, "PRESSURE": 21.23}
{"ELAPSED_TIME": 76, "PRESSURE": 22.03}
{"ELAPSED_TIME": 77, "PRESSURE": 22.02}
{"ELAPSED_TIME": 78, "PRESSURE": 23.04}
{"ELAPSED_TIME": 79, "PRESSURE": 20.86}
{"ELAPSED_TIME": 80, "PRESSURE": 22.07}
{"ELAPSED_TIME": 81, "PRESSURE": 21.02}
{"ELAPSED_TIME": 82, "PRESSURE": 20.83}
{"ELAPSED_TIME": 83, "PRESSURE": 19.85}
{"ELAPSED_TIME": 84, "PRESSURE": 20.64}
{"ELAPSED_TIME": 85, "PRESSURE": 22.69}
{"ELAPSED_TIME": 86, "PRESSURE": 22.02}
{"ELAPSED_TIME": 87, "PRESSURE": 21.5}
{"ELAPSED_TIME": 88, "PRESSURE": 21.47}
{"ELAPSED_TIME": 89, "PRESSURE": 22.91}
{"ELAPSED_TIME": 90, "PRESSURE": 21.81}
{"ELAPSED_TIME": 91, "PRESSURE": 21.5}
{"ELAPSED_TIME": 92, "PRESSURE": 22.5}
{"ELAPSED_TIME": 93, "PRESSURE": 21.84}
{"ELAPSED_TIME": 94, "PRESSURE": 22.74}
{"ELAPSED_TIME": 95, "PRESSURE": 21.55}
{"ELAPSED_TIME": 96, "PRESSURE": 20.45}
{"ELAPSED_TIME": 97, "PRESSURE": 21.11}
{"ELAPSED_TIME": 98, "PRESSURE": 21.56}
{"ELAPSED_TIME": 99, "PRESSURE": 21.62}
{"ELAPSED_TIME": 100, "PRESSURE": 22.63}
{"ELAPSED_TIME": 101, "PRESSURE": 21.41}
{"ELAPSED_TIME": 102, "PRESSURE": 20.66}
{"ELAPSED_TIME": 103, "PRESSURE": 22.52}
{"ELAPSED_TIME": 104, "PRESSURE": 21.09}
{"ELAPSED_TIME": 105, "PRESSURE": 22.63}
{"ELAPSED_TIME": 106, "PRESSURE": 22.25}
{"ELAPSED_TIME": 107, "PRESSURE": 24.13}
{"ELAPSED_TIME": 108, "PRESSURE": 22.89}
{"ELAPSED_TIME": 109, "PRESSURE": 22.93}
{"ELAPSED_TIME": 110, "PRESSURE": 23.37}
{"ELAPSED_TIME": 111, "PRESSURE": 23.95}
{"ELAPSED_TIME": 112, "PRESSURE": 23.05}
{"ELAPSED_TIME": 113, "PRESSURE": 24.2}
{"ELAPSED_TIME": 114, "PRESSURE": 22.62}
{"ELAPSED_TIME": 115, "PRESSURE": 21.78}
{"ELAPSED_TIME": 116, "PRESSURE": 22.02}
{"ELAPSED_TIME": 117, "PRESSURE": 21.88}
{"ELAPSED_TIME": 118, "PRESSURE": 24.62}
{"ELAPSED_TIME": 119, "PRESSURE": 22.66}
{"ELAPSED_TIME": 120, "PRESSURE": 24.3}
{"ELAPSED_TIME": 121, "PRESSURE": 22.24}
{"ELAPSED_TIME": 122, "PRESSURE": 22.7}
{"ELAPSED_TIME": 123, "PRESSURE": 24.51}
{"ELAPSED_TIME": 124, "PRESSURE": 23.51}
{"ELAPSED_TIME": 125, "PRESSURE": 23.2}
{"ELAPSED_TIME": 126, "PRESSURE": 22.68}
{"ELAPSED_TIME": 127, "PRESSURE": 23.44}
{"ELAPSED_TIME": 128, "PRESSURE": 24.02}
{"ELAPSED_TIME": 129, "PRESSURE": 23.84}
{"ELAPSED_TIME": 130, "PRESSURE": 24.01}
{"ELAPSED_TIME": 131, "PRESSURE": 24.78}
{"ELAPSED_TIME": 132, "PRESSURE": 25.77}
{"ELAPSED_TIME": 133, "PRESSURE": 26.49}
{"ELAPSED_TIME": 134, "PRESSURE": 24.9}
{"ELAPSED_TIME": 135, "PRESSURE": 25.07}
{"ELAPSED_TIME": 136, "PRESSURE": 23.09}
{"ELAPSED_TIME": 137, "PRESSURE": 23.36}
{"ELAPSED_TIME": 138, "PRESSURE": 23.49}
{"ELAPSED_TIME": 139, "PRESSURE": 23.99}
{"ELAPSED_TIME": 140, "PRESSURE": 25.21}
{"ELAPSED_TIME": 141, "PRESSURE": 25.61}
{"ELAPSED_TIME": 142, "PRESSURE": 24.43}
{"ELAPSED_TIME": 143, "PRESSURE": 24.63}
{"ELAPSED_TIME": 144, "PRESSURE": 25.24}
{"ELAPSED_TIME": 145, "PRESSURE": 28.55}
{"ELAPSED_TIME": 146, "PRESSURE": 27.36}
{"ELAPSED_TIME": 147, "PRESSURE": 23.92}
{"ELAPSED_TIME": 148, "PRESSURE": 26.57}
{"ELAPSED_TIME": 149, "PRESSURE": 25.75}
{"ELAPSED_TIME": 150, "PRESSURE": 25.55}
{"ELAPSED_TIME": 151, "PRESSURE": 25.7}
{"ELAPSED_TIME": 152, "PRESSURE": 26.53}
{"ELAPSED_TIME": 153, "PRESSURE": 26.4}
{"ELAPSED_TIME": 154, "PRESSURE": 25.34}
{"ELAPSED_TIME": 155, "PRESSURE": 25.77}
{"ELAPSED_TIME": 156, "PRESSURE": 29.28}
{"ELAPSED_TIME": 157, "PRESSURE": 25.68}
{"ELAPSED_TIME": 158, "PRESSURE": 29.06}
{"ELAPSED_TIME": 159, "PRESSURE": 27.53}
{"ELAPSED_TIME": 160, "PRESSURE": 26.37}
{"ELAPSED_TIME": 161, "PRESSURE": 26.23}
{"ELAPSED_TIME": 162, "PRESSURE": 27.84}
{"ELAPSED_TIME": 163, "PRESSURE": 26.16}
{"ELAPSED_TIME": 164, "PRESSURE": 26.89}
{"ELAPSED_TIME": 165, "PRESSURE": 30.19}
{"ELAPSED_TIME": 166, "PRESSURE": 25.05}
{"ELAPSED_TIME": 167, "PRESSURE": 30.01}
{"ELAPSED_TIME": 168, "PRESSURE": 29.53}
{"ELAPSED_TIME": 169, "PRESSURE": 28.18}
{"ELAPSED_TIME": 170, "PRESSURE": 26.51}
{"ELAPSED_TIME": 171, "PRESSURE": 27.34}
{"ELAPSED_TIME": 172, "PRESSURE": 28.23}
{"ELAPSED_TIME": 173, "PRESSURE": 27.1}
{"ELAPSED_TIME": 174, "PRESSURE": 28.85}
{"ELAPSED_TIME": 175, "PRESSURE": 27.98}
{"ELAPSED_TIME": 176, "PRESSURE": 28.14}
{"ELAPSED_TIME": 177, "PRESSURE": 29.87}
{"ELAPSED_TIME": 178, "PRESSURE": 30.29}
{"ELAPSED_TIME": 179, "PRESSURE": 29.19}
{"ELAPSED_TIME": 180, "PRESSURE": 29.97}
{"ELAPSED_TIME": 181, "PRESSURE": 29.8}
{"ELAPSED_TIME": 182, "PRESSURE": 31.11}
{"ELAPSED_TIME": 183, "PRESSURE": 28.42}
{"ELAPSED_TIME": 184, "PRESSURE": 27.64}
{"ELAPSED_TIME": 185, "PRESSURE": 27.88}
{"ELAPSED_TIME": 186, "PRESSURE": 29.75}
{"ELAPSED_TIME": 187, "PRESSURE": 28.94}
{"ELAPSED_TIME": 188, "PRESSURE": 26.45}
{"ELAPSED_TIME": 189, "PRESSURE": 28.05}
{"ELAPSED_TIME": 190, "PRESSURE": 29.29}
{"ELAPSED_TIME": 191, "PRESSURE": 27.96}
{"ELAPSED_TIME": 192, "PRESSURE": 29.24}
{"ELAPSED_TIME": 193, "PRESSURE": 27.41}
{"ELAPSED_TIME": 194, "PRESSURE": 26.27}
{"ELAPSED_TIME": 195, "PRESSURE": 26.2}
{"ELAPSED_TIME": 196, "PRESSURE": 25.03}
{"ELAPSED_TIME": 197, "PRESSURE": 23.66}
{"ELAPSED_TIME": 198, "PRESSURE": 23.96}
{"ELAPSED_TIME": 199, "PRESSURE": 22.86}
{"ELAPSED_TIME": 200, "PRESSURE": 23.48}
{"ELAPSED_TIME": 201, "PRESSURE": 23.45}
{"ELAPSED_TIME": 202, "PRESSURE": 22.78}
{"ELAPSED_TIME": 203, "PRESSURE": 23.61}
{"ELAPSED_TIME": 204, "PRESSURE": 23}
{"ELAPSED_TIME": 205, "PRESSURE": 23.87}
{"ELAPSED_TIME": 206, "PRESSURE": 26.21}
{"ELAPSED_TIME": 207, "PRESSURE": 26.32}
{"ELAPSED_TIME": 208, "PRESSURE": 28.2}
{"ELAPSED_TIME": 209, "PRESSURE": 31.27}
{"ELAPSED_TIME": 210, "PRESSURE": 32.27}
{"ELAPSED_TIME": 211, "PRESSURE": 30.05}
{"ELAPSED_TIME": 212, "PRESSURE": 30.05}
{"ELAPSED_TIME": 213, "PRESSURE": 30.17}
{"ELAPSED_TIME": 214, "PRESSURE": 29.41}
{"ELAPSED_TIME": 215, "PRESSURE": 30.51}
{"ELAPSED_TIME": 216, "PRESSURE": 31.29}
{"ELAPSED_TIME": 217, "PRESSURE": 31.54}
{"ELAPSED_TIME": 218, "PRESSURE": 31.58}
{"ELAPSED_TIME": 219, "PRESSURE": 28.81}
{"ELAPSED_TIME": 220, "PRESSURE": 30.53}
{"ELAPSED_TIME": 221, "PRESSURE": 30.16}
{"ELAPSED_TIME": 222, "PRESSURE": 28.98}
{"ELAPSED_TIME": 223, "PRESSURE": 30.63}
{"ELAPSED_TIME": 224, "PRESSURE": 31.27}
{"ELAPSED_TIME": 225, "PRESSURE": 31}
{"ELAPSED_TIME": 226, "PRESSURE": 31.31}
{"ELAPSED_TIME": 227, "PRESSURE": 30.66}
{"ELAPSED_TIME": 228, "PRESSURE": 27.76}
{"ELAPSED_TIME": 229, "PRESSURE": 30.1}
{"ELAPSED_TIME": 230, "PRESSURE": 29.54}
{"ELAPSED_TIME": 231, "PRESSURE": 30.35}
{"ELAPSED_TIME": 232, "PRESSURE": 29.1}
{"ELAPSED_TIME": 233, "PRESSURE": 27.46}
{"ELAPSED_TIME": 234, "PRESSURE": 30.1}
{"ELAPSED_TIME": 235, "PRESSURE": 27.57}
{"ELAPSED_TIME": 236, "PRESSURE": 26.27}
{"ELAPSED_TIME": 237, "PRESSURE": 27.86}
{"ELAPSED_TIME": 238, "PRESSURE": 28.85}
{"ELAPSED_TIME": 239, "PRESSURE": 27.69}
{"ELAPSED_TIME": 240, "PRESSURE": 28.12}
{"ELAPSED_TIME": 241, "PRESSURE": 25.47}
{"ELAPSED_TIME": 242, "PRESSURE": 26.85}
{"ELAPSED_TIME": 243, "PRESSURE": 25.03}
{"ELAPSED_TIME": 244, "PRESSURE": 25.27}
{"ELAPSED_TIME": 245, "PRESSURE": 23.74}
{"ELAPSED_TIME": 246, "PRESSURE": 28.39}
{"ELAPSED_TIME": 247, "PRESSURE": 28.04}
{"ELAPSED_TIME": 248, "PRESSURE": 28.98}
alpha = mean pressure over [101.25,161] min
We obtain 24.4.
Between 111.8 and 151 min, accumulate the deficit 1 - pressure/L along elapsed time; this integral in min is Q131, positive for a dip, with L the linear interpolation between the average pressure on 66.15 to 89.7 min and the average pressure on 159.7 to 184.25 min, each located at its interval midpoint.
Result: 1.99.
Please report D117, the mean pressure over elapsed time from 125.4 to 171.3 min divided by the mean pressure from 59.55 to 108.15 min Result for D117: 1.19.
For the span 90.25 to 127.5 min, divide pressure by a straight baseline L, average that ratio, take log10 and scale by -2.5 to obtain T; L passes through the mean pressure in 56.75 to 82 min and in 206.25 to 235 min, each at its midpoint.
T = 0.06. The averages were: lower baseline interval 21.6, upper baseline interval 29.9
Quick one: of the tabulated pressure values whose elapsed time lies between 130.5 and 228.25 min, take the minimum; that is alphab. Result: 22.78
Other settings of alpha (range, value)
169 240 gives 28.3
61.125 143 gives 22.6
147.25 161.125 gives 26.5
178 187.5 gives 29.2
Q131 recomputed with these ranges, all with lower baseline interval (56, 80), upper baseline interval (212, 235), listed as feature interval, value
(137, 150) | 0.21 min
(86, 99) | 0.69 min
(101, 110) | 0.49 min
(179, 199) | 0.36 min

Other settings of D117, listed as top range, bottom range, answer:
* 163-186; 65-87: 1.30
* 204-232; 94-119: 1.32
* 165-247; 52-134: 1.26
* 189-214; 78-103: 1.23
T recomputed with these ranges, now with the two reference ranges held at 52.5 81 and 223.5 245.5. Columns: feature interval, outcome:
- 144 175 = -0.08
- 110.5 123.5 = 0.02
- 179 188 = -0.11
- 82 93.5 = 0.03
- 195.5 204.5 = 0.14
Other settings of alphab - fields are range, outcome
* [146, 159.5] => 23.92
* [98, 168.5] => 20.66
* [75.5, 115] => 19.85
